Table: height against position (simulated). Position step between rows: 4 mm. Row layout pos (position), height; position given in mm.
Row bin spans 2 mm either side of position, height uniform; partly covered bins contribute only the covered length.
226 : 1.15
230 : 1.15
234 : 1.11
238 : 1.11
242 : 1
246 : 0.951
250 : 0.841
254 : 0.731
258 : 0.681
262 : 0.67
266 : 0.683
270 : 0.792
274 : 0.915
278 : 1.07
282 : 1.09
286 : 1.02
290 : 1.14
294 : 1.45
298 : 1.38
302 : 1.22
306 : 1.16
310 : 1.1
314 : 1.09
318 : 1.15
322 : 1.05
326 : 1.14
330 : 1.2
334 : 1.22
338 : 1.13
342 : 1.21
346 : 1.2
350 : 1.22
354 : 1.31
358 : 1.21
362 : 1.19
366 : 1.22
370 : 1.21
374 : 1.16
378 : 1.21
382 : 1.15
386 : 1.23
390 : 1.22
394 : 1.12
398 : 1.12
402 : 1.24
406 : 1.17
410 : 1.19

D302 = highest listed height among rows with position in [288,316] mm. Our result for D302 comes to 1.45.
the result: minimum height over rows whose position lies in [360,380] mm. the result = 1.16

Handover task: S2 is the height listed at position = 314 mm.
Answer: 1.09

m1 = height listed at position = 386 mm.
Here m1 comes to 1.23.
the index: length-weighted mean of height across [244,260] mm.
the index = 0.801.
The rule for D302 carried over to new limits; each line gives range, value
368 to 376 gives 1.21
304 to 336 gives 1.22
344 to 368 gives 1.31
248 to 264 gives 0.841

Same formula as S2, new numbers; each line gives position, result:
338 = 1.13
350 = 1.22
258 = 0.681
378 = 1.21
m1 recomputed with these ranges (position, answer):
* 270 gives 0.792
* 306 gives 1.16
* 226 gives 1.15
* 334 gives 1.22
